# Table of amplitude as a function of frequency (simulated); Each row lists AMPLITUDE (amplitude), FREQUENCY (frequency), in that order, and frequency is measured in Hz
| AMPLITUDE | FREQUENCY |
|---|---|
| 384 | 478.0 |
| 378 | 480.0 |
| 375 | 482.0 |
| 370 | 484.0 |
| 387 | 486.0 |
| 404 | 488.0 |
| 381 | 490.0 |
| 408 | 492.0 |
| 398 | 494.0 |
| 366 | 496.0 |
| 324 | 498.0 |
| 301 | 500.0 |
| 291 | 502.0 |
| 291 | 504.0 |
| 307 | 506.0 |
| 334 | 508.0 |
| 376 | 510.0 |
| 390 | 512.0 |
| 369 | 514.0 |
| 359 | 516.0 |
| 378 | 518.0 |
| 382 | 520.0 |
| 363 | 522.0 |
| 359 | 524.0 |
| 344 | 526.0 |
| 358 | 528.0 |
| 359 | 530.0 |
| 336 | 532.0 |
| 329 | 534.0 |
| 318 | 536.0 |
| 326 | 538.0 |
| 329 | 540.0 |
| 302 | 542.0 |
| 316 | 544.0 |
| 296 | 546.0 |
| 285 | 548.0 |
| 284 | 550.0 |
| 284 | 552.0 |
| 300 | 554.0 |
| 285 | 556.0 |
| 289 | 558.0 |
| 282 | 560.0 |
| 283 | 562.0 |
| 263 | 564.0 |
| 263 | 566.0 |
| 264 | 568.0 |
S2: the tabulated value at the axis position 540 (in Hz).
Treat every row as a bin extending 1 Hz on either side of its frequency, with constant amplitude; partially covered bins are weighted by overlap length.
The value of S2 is 329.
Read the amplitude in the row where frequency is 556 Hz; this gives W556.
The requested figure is 285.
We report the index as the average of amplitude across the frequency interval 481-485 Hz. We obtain 372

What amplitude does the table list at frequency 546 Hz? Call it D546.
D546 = 296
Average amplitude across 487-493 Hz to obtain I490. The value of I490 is 398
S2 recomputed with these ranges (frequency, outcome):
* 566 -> 263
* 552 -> 284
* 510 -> 376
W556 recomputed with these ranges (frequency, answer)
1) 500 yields 301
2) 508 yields 334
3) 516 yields 359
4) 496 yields 366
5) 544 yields 316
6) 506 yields 307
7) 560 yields 282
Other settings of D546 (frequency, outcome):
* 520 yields 382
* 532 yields 336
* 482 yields 375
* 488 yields 404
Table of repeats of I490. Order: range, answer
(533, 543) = 321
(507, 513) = 367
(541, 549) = 300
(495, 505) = 315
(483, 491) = 386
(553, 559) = 291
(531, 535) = 332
